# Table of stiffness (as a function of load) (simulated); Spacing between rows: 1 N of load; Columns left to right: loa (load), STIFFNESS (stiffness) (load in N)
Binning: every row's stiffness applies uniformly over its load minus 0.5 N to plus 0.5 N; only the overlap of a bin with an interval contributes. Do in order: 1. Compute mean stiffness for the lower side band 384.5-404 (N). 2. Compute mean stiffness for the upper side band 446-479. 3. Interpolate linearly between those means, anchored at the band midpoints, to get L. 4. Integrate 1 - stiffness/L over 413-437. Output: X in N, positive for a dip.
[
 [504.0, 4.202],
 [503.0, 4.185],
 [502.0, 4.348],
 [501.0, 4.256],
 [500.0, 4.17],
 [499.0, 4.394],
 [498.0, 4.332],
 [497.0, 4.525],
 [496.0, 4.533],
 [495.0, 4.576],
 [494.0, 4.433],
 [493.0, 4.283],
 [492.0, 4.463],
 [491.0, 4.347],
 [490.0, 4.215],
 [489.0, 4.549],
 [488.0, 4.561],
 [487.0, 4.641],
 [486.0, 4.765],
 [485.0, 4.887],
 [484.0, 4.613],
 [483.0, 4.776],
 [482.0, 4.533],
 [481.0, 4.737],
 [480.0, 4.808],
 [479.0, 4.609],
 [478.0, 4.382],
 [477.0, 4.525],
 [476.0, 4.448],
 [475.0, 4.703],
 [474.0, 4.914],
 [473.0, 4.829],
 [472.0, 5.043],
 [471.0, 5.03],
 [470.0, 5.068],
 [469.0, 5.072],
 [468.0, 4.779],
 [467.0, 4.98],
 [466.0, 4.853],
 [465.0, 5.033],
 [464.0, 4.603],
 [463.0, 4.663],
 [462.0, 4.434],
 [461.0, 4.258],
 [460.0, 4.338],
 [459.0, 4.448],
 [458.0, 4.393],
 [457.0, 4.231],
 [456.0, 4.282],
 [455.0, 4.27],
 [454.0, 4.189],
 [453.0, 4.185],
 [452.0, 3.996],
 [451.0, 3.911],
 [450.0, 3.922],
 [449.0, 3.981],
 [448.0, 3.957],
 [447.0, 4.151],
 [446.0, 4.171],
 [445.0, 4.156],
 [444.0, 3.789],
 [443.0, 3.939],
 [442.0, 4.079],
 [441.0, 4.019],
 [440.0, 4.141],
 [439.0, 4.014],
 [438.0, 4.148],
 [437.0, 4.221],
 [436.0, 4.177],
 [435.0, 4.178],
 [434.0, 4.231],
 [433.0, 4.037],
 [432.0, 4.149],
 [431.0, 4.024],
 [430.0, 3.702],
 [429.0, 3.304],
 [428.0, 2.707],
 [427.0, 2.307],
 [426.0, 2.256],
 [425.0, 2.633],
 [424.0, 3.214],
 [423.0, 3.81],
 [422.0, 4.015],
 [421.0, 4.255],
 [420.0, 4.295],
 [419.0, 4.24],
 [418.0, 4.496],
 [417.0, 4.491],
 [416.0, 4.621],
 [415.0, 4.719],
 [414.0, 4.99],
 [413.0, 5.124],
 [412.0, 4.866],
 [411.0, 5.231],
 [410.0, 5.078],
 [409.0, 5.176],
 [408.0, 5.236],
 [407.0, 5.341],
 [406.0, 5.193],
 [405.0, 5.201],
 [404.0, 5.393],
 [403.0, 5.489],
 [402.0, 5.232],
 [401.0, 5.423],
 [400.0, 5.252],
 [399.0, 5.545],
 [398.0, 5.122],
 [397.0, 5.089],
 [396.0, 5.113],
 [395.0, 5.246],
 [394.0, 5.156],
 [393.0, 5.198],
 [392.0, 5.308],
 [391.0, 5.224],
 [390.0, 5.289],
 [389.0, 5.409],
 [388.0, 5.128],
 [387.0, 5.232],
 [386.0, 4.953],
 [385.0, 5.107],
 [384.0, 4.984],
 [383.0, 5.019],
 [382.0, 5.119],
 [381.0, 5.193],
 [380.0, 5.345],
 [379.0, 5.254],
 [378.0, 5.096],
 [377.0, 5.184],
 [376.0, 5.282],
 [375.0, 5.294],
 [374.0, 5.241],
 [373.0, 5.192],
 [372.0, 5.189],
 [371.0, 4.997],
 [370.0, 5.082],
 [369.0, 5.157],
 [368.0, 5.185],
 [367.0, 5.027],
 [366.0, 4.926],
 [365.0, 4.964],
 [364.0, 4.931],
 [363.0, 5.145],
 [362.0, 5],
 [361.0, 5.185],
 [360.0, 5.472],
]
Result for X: 4.95 N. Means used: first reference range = 5.24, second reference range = 4.49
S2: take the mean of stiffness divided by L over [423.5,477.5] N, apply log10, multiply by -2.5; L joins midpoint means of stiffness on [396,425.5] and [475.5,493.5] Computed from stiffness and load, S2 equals 0.12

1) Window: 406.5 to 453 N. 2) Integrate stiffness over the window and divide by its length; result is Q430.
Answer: 4.12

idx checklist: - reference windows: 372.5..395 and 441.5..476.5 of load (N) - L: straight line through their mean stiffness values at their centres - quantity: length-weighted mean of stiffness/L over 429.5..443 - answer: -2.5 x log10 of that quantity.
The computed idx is 0.14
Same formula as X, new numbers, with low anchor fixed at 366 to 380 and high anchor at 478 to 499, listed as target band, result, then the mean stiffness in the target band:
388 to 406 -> -0.8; 5.27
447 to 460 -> 1.6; 4.15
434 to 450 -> 2.4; 4.07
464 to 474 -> -0.6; 4.94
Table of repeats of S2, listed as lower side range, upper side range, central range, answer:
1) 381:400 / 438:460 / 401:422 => -0.03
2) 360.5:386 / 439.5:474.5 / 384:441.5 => 0.05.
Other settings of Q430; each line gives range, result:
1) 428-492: 4.37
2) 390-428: 4.7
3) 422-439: 3.59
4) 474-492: 4.6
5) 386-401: 5.23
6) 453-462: 4.3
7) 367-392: 5.17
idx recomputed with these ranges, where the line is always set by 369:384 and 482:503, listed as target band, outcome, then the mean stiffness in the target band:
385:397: -0.02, 5.2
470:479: -0.04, 4.75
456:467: 0.03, 4.53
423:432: 0.48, 3.13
